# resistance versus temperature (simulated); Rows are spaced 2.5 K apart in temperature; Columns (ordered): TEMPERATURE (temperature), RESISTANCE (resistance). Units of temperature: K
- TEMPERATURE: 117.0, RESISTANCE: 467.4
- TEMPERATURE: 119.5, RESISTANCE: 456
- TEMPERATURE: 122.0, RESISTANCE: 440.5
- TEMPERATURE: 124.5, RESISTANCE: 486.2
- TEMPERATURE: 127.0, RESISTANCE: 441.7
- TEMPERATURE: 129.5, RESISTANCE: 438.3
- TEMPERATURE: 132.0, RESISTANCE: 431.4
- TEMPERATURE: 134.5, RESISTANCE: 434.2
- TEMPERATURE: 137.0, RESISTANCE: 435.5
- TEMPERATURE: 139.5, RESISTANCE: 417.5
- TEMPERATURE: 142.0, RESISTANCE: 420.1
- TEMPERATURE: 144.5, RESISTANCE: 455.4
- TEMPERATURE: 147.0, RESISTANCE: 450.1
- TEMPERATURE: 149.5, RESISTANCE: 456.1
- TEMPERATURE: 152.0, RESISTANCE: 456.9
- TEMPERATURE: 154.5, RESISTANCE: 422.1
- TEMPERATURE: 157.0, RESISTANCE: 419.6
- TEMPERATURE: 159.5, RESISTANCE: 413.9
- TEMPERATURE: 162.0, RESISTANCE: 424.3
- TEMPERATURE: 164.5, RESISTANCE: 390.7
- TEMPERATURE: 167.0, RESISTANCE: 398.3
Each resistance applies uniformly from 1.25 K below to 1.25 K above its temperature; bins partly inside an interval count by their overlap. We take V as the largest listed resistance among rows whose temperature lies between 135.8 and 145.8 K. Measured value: 455.4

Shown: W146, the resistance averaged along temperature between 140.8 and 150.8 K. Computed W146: 446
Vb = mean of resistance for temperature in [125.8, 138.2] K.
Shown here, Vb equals 436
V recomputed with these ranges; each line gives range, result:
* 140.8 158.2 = 456.9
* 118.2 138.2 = 486.2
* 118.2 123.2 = 456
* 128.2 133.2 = 438.3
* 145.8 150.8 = 456.1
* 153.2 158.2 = 422.1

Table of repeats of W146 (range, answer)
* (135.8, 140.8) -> 426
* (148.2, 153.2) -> 456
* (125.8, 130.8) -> 440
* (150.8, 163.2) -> 427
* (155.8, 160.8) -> 417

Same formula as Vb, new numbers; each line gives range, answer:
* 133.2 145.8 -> 433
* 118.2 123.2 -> 449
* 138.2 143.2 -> 419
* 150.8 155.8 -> 439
